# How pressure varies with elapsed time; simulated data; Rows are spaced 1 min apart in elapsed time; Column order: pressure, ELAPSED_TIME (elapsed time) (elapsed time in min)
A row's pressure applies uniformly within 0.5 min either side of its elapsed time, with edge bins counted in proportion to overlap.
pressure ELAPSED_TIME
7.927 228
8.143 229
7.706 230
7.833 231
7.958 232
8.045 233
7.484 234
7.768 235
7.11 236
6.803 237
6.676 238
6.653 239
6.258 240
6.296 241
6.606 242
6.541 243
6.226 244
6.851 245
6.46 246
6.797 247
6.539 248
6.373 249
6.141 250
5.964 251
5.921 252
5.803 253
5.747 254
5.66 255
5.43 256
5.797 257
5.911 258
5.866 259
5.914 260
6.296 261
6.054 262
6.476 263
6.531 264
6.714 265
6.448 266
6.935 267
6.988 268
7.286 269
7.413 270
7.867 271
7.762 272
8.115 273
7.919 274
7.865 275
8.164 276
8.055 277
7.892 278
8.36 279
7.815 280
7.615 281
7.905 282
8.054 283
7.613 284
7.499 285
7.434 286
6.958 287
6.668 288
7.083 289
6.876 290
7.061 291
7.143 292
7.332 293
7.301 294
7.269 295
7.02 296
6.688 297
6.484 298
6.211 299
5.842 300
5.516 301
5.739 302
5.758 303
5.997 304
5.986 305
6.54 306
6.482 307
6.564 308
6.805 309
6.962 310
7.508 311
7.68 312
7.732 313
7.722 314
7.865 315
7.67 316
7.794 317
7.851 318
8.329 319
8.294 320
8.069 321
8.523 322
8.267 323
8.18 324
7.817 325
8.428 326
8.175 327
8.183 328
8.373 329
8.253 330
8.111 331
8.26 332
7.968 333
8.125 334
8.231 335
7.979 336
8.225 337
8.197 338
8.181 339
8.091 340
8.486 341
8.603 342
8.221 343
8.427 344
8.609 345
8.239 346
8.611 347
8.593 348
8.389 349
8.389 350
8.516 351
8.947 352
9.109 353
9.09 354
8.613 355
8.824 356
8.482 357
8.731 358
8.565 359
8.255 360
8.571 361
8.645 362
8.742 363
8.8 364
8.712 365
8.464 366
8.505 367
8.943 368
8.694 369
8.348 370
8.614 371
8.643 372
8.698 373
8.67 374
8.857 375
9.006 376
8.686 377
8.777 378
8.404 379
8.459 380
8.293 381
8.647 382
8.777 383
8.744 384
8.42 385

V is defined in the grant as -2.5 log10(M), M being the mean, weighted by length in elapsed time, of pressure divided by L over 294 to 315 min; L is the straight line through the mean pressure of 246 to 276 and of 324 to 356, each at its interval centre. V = 0.138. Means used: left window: 6.59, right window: 8.37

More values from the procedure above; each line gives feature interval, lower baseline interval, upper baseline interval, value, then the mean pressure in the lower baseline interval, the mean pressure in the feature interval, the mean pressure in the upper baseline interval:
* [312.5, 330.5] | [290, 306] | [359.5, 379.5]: -0.12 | 6.5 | 8.08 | 8.65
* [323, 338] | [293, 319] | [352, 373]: -0.07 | 6.88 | 8.17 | 8.67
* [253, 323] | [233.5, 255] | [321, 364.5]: 0.04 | 6.5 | 7.05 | 8.42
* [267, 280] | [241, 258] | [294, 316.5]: -0.21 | 6.17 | 7.77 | 6.74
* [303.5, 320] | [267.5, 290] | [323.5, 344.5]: 0.10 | 7.63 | 7.25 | 8.21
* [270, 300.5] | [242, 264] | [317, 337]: -0.06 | 6.15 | 7.4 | 8.17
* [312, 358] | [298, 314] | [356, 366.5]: -0.09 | 6.53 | 8.29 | 8.61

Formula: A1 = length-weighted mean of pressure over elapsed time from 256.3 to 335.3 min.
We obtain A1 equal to 7.29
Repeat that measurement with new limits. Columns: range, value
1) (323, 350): 8.27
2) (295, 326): 7.15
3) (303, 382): 8.2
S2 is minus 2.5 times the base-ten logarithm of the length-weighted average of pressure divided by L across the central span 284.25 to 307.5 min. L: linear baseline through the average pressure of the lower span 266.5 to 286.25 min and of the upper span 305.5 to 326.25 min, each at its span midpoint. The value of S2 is 0.16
